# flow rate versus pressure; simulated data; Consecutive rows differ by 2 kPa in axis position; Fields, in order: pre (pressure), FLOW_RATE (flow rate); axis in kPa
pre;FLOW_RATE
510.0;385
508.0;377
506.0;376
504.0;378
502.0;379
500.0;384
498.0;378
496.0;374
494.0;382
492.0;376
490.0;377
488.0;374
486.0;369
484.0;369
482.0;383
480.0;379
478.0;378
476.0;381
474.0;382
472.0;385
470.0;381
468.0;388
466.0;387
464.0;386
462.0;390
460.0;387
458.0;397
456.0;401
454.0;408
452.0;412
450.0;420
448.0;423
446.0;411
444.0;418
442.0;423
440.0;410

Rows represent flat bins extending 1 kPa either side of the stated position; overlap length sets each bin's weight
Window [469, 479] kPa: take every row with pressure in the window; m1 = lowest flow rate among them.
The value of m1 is 378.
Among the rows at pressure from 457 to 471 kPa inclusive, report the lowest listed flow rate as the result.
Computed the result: 381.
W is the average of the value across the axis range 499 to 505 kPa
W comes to 380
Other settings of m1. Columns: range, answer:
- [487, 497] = 374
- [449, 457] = 401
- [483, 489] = 369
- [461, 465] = 386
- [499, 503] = 379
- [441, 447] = 411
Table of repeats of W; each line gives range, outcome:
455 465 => 392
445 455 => 415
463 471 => 386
